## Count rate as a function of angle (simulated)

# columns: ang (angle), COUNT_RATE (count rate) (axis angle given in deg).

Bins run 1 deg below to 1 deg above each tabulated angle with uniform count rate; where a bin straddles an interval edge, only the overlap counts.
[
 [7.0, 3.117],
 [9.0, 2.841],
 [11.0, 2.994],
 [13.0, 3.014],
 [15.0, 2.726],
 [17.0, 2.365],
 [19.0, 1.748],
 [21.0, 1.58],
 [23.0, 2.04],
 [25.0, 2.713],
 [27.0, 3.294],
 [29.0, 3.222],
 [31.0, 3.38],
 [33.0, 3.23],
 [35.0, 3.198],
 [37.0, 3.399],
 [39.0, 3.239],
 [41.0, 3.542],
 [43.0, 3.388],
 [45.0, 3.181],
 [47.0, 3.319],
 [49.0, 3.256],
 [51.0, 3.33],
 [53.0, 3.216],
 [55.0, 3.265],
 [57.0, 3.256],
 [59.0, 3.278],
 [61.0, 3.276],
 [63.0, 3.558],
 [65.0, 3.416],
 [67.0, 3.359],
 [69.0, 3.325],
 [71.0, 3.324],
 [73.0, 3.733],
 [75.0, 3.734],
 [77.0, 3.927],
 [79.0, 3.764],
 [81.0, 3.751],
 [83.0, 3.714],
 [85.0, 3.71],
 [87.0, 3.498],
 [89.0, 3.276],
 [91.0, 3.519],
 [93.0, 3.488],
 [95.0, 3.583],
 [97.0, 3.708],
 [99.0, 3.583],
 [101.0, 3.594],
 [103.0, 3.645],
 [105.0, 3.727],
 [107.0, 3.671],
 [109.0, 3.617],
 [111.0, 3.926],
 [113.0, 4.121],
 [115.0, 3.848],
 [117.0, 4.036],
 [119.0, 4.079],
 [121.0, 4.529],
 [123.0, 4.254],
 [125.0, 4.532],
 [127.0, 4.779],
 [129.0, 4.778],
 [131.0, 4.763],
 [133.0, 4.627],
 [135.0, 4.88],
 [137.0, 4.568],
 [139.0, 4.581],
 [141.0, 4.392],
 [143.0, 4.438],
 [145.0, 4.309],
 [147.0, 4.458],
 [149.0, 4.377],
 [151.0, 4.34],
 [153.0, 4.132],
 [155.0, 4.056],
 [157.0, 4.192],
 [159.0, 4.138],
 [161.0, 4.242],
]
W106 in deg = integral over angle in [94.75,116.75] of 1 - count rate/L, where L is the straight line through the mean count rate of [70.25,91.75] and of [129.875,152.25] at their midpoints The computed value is 1.4 deg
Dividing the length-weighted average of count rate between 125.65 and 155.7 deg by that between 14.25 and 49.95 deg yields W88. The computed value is 1.53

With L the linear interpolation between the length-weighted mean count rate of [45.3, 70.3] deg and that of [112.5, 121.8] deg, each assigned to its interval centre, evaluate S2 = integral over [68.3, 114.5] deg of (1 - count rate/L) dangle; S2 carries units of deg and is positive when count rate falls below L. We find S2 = 1.3 deg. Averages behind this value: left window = 3.32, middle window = 3.65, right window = 4.11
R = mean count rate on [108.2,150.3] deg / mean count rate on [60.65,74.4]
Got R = 1.3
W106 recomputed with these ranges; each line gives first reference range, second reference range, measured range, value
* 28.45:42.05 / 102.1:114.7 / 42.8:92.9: 1.0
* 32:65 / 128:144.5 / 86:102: 1.8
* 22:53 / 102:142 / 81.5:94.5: 1.0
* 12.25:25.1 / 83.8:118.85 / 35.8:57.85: -4.5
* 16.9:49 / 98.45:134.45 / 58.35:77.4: -0.2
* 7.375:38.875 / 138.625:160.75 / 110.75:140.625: -3.1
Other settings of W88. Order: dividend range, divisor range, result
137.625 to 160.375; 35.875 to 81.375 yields 1.26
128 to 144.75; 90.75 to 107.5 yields 1.28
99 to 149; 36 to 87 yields 1.23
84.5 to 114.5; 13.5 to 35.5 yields 1.36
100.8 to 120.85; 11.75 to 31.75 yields 1.48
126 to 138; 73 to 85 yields 1.26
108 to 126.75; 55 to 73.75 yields 1.22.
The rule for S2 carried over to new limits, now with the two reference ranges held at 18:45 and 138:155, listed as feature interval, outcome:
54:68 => -0.2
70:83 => -0.8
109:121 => -0.1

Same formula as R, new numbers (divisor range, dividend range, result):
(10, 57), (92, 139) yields 1.38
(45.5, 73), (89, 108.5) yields 1.08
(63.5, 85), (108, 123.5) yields 1.12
